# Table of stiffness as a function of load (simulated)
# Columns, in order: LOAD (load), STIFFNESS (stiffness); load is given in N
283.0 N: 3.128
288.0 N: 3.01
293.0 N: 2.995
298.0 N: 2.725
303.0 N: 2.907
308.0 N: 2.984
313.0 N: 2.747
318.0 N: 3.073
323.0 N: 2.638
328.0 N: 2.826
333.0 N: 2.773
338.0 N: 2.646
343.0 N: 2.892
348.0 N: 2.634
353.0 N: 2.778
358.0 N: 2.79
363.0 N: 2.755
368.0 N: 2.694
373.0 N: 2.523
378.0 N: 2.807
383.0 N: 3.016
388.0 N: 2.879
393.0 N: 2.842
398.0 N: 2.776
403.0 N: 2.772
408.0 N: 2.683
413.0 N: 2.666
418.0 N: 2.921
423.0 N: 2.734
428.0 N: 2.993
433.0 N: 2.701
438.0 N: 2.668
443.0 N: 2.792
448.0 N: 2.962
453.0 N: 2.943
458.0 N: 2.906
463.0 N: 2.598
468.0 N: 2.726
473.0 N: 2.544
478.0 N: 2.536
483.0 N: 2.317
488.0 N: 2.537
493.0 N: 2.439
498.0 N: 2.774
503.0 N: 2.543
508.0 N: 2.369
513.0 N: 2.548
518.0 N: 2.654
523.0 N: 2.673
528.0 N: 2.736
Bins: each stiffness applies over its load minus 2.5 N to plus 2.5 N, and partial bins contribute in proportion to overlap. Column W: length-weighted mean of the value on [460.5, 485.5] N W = 2.54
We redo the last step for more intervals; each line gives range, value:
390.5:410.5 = 2.77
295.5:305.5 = 2.82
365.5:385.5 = 2.76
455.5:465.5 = 2.75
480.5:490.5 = 2.43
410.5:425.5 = 2.77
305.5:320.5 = 2.93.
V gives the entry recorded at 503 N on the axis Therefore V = 2.543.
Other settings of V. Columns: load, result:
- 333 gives 2.773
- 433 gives 2.701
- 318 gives 3.073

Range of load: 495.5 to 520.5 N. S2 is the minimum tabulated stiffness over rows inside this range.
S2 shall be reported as 2.369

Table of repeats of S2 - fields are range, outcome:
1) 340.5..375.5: 2.523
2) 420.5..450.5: 2.668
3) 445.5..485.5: 2.317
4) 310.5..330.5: 2.638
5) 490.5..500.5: 2.439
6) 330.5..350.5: 2.634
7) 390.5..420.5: 2.666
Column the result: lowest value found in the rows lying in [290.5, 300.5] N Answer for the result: 2.725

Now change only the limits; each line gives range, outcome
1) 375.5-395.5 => 2.807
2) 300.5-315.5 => 2.747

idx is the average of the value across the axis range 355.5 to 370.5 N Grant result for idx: 2.75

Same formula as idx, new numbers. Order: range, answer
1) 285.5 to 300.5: 2.91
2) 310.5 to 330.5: 2.82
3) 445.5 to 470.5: 2.83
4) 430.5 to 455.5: 2.81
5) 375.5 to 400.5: 2.86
